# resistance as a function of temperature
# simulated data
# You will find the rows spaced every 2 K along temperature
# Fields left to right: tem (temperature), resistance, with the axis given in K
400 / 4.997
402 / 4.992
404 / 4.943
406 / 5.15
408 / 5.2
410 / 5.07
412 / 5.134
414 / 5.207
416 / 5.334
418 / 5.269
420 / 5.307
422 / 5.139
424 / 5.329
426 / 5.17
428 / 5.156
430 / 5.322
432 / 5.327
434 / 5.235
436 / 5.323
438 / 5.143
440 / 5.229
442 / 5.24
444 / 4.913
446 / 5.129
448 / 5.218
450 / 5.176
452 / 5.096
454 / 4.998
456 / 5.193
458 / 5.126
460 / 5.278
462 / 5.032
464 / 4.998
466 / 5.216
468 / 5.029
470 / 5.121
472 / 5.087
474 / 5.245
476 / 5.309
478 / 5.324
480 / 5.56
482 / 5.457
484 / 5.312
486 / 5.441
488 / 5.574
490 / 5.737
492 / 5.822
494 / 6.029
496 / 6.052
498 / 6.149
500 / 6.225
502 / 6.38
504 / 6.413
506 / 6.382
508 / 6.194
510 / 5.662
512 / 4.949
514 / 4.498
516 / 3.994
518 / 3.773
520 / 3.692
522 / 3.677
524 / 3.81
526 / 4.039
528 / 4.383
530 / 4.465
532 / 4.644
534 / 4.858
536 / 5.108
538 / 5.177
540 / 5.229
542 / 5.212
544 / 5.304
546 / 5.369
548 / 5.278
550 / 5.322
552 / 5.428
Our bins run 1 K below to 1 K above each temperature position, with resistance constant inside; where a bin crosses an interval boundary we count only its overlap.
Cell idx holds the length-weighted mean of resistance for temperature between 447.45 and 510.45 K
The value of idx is 5.53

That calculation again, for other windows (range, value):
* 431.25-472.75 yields 5.15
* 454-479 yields 5.16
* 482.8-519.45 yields 5.56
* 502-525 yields 4.89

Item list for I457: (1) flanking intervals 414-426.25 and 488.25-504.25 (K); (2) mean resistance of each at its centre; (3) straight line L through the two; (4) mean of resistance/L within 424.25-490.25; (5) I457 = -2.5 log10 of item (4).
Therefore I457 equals 0.08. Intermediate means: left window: 5.26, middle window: 5.23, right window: 6.06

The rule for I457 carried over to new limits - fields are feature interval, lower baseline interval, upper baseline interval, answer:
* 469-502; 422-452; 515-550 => -0.15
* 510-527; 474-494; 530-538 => 0.22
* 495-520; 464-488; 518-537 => -0.17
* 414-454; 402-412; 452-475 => -0.02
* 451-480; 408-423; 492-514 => 0.10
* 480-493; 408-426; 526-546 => -0.11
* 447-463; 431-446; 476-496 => 0.04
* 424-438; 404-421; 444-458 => -0.02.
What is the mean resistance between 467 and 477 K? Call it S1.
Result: 5.16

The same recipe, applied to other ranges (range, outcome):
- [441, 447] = 5.09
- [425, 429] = 5.16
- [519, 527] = 3.8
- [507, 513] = 5.6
